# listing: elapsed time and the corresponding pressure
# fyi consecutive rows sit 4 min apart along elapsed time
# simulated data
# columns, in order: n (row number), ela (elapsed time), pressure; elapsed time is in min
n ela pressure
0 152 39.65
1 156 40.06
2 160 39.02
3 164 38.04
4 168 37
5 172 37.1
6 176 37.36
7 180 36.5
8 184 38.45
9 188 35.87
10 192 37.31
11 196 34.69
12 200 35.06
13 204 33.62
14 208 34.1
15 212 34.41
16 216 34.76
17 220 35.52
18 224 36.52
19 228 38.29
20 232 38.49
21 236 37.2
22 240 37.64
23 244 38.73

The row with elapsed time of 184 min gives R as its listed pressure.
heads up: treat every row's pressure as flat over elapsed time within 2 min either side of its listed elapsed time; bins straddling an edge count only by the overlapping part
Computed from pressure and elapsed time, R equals 38.45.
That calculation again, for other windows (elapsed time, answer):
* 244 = 38.73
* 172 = 37.1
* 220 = 35.52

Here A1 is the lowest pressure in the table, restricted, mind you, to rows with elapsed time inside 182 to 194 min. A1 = 35.87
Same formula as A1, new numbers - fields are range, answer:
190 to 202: 34.69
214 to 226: 34.76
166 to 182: 36.5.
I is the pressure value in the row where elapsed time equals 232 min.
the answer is 38.49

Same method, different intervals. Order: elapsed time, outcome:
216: 34.76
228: 38.29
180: 36.5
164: 38.04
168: 37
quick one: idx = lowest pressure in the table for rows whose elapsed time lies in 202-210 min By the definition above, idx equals 33.62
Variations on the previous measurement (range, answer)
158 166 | 38.04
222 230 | 36.52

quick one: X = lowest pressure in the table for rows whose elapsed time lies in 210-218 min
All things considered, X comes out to 34.41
